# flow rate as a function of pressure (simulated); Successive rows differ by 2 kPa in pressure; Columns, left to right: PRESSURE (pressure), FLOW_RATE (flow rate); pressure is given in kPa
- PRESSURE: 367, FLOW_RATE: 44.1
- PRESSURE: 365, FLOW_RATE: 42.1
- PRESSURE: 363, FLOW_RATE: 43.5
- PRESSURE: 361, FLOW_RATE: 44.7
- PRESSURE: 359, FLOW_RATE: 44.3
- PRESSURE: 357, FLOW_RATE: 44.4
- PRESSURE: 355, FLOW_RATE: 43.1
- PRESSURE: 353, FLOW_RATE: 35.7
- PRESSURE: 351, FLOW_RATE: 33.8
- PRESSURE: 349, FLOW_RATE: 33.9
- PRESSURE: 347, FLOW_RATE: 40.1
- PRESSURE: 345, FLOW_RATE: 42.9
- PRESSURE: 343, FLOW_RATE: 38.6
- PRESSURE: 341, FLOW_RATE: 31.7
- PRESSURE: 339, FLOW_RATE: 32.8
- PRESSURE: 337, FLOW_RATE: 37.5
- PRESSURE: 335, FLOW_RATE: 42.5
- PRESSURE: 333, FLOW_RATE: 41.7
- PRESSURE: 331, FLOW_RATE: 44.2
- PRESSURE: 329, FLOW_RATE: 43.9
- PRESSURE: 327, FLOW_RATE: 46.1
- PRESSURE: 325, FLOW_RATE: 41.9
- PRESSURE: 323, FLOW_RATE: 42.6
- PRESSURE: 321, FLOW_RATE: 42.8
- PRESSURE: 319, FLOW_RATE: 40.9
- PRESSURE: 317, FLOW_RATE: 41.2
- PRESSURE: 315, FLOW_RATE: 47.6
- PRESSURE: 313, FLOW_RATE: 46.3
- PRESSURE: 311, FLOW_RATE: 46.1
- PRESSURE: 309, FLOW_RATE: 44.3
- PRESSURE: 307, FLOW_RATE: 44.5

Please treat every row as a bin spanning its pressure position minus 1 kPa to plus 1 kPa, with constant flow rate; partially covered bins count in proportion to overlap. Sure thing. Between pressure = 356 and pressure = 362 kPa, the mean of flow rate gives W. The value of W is 44.5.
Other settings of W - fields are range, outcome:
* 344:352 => 37.7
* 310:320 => 44.4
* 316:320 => 41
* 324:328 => 44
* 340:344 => 35.1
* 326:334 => 44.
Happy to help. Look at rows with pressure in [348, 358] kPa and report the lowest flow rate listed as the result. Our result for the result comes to 33.8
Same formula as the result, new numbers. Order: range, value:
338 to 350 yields 31.7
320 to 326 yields 41.9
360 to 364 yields 43.5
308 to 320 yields 40.9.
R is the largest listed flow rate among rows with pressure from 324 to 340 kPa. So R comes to 46.1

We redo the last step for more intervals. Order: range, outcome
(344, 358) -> 44.4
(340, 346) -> 42.9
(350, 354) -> 35.7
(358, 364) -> 44.7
